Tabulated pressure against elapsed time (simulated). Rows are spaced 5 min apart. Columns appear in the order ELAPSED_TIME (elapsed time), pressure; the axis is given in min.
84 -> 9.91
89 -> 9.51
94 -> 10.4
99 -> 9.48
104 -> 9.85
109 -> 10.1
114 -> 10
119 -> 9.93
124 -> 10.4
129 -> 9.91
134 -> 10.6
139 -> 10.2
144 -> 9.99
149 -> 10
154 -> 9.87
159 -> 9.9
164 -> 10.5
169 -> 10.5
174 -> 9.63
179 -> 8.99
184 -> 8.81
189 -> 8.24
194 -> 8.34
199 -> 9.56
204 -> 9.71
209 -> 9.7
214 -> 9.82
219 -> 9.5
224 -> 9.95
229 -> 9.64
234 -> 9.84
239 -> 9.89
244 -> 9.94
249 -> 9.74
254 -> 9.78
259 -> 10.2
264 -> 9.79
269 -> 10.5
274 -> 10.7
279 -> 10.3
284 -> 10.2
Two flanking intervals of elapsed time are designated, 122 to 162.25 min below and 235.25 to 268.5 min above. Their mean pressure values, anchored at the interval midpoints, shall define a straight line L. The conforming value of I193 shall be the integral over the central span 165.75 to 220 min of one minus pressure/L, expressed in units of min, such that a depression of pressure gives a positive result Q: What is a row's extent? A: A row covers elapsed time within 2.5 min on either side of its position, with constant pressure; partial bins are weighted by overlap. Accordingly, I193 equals 3.6 min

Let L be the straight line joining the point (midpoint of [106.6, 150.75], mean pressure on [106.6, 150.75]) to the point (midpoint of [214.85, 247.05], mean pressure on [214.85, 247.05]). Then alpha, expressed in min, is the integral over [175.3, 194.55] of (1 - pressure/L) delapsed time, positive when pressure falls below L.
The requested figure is 2.44 min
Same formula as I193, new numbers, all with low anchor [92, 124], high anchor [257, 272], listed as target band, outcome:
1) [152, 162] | 0.1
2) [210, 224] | 0.6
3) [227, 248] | 0.7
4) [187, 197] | 1.7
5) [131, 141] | -0.4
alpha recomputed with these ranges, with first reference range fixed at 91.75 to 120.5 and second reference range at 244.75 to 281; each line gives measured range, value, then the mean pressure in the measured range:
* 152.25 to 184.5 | 0.7 min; 9.8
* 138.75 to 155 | 0.0 min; 10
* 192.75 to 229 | 1.8 min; 9.56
